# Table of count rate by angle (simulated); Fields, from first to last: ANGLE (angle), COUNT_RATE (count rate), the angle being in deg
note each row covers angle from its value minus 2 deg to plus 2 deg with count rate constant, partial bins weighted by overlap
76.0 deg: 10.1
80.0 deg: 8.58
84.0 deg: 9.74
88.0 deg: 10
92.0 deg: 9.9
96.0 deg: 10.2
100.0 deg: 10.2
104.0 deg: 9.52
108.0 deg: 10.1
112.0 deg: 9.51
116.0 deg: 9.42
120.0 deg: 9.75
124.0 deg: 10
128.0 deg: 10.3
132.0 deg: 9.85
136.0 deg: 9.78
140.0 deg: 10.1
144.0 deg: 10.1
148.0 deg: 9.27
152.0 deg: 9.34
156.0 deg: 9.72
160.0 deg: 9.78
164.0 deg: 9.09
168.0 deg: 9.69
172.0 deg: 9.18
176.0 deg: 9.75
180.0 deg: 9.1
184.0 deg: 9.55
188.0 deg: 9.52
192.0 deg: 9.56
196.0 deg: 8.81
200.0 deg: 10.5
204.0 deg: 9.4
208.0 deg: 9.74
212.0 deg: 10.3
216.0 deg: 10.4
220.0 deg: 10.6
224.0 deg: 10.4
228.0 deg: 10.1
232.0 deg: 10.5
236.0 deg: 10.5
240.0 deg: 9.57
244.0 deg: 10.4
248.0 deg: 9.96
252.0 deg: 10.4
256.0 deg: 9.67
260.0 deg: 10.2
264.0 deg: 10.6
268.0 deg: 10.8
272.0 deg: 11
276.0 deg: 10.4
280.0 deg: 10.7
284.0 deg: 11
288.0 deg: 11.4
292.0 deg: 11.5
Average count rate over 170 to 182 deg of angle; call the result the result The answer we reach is 9.34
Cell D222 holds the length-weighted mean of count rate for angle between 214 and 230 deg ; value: 10.4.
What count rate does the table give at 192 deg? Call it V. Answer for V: 9.56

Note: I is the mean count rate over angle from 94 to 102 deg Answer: 10.2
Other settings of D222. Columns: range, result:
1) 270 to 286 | 10.8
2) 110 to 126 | 9.67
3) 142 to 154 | 9.57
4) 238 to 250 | 9.98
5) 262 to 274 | 10.8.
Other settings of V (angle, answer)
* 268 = 10.8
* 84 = 9.74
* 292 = 11.5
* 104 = 9.52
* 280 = 10.7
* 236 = 10.5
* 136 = 9.78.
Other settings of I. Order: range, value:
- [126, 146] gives 10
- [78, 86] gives 9.16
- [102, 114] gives 9.71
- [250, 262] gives 10.1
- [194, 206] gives 9.57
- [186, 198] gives 9.3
